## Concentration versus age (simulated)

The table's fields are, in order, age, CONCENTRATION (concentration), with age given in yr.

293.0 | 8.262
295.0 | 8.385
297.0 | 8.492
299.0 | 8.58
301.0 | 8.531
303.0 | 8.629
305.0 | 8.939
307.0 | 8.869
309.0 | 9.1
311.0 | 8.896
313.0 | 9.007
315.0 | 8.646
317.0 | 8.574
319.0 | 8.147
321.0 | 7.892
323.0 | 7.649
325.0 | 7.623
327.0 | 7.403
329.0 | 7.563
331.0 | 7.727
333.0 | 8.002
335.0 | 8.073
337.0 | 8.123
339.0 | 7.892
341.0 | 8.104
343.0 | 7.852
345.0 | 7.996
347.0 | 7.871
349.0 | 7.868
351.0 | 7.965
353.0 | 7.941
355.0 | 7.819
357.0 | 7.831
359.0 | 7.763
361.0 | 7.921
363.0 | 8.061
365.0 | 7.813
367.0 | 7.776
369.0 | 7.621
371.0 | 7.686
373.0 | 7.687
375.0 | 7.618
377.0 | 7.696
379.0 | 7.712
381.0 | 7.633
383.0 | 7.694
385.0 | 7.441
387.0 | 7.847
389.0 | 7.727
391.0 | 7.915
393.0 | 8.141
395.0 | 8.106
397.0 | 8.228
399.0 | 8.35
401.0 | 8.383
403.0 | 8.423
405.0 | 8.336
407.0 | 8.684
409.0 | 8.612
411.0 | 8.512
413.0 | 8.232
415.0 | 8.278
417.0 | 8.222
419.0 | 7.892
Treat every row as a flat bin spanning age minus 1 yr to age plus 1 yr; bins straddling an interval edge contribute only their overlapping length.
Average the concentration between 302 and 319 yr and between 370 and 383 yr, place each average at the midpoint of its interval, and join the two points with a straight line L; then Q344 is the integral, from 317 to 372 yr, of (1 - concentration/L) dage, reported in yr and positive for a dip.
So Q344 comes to 2.3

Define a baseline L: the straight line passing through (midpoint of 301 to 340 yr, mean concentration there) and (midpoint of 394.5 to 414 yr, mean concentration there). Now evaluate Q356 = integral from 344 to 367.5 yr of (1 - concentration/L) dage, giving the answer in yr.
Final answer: 1.2 yr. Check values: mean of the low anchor 8.26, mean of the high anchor 8.39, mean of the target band 7.89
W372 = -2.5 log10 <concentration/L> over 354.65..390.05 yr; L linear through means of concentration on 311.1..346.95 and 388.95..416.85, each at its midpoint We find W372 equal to 0.06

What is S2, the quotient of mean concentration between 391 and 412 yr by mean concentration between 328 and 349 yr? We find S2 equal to 1.06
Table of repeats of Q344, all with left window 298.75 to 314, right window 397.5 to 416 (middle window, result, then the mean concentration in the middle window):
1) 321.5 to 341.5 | 2.1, 7.81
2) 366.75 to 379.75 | 1.3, 7.68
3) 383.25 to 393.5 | 0.8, 7.79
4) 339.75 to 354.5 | 1.2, 7.94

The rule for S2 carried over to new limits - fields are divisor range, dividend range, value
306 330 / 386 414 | 1.00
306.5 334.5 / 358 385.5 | 0.94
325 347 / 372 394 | 0.98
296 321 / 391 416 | 0.96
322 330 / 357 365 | 1.04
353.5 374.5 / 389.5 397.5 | 1.03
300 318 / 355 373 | 0.89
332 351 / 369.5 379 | 0.96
